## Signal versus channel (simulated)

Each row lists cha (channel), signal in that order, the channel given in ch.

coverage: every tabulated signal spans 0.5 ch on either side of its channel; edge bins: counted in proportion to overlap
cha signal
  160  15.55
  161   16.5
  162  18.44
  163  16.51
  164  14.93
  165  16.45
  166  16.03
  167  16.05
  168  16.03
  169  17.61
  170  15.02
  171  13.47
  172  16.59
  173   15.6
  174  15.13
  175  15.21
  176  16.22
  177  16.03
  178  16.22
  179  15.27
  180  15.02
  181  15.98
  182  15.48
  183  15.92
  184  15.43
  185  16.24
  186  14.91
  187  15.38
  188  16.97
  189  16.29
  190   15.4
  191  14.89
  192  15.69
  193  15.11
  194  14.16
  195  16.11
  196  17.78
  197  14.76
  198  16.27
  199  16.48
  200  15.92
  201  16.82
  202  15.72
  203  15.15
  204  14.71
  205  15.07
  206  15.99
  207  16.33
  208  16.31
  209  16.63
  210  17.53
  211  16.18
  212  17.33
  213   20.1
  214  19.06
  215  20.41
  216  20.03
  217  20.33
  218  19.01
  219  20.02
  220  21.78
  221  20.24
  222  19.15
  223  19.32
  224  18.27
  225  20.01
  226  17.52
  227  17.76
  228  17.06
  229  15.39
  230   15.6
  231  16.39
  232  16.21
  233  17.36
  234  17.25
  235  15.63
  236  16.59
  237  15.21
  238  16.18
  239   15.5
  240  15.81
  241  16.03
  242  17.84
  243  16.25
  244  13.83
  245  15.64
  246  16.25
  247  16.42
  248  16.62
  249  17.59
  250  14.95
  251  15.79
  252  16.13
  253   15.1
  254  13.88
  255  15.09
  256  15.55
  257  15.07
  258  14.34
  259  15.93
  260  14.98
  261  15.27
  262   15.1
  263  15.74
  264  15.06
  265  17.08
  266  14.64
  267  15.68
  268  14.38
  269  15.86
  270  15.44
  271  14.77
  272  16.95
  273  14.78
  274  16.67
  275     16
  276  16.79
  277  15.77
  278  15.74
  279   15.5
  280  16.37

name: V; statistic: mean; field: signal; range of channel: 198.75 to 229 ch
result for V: 17.8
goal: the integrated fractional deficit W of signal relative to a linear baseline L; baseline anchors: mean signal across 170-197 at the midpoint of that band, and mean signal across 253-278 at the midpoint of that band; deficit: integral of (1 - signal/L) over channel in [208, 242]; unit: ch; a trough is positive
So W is -4.9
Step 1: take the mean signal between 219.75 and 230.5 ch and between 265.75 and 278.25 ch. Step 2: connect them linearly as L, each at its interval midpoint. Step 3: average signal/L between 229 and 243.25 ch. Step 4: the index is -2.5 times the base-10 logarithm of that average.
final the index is 0.09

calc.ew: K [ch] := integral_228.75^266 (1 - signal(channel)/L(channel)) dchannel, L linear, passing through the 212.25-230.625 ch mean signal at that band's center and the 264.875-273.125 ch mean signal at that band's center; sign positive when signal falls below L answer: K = 2.7 ch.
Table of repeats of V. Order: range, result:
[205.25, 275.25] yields 16.7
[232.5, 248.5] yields 16.2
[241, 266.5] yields 15.6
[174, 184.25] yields 15.7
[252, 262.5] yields 15.1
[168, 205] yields 15.7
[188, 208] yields 15.8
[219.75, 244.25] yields 17.1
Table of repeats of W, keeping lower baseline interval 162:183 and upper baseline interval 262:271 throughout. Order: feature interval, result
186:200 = 0.0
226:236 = -0.6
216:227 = -2.7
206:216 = -1.4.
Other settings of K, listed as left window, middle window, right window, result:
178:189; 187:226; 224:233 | -1.99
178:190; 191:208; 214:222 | 1.88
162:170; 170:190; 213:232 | 1.50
